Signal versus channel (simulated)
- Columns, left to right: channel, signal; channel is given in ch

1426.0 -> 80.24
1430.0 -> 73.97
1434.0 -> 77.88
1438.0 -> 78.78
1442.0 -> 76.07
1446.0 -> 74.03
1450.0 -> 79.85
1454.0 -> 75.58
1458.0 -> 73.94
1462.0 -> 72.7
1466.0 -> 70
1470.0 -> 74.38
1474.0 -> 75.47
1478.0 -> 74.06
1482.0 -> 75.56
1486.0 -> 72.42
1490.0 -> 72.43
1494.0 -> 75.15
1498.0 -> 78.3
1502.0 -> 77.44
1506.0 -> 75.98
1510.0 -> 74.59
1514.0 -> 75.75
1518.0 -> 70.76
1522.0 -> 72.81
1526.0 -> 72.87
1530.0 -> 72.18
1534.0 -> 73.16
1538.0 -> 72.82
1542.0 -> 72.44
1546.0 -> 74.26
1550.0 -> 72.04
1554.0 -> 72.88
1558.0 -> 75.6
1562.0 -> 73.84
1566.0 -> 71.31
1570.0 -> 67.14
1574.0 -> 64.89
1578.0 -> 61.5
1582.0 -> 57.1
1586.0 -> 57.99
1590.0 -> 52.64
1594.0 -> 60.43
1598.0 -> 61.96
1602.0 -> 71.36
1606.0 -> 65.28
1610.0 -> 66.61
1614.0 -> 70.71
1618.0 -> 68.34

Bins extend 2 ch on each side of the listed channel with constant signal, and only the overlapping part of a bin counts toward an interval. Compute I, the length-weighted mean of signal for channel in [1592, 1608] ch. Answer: 64.8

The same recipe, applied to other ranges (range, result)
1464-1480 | 73.5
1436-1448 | 76.3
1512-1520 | 73.3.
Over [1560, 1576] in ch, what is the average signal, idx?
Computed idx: 69.3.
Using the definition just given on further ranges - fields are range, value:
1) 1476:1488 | 74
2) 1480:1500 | 74.8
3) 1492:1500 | 76.7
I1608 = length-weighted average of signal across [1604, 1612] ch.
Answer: 65.9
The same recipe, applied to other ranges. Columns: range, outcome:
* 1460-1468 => 71.3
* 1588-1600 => 58.3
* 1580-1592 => 55.9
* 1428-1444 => 76.7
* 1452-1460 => 74.8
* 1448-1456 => 77.7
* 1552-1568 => 73.4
